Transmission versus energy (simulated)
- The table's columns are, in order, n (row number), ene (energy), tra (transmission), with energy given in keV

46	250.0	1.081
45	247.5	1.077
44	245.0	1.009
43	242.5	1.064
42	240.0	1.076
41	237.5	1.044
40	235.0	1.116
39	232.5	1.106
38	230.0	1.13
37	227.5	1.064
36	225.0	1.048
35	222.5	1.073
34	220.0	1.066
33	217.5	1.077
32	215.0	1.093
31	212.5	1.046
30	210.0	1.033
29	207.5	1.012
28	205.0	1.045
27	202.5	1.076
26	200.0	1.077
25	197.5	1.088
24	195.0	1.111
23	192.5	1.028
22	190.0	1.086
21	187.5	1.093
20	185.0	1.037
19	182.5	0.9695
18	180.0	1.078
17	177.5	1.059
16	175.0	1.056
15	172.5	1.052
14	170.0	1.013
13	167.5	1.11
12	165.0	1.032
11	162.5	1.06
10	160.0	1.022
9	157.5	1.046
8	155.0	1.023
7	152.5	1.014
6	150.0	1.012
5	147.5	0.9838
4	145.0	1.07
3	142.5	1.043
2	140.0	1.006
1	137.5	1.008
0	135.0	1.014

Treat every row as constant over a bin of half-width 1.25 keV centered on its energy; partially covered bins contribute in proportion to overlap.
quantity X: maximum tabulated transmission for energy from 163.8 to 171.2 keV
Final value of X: 1.11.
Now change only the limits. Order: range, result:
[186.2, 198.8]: 1.111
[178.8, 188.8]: 1.093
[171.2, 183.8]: 1.078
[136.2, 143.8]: 1.043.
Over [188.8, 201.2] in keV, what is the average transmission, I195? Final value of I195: 1.08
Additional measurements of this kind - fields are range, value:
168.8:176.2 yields 1.04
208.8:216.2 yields 1.06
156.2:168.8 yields 1.05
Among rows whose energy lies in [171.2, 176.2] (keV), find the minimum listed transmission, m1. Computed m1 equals 1.052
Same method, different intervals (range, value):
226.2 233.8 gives 1.064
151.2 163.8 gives 1.014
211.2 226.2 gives 1.046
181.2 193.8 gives 0.9695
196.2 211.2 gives 1.012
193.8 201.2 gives 1.077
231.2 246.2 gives 1.009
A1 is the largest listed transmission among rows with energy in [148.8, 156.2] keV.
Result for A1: 1.023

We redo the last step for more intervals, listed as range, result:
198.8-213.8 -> 1.077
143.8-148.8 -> 1.07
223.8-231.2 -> 1.13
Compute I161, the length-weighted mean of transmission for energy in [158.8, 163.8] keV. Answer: 1.04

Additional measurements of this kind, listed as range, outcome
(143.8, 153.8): 1.02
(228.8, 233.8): 1.12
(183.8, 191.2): 1.07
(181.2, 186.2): 1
